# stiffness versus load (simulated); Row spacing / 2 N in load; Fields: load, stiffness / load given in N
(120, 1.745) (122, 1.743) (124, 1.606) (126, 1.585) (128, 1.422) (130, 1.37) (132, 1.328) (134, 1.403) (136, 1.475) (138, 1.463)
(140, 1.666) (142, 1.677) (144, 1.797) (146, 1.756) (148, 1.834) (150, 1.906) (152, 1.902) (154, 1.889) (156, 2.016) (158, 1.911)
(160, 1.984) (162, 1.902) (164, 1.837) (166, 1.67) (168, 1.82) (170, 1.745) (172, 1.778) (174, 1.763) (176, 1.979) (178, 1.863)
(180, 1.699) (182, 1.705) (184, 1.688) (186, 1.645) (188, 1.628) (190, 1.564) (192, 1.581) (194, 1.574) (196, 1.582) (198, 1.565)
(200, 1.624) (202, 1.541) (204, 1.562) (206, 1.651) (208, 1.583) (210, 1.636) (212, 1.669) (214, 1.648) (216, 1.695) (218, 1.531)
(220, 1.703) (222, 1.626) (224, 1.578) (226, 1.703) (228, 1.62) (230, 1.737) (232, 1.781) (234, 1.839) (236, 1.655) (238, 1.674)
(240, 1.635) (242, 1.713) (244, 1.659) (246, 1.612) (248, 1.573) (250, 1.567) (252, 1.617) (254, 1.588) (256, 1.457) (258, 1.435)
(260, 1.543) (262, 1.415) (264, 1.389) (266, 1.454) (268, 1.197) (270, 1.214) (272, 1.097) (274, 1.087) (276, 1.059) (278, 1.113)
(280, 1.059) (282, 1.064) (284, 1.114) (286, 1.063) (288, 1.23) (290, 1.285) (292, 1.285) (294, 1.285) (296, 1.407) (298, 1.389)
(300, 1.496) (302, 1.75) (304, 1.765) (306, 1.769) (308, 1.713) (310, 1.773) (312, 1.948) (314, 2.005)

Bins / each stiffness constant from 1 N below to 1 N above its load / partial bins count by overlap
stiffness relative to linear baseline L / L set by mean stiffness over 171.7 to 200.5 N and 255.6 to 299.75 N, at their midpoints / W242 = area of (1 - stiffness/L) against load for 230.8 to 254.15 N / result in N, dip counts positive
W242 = -4.0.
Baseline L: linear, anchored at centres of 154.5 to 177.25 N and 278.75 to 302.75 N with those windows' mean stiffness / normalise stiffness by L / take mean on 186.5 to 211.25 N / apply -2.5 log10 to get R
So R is 0.072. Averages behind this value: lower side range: 1.86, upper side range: 1.28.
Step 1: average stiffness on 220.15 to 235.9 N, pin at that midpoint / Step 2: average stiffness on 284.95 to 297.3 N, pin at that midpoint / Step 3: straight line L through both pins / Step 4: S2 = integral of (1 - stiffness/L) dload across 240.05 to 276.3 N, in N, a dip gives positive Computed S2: 1.3 N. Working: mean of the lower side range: 1.7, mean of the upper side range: 1.26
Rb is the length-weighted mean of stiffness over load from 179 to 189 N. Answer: 1.67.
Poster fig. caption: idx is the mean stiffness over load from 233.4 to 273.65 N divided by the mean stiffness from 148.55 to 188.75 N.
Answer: 0.83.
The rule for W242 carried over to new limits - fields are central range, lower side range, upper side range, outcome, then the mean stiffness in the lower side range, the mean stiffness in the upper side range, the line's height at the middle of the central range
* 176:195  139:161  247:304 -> 0.3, 1.85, 1.34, 1.7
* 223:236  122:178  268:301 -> -2.7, 1.72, 1.2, 1.42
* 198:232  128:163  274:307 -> -2.5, 1.71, 1.31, 1.52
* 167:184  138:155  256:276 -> -1.2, 1.78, 1.31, 1.67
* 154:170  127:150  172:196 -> -2.3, 1.58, 1.7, 1.64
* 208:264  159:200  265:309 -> -4.2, 1.73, 1.31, 1.51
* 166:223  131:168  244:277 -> -2.1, 1.75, 1.4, 1.61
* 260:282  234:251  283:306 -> 4.2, 1.65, 1.39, 1.51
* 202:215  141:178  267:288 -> -0.7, 1.84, 1.11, 1.54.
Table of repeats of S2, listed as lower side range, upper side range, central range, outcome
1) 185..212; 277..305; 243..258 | -1.4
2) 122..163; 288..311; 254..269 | 1.4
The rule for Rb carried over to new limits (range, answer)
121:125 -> 1.67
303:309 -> 1.75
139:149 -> 1.75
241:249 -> 1.64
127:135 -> 1.38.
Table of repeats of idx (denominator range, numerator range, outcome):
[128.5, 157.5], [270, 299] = 0.71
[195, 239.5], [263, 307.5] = 0.79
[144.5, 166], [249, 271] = 0.77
